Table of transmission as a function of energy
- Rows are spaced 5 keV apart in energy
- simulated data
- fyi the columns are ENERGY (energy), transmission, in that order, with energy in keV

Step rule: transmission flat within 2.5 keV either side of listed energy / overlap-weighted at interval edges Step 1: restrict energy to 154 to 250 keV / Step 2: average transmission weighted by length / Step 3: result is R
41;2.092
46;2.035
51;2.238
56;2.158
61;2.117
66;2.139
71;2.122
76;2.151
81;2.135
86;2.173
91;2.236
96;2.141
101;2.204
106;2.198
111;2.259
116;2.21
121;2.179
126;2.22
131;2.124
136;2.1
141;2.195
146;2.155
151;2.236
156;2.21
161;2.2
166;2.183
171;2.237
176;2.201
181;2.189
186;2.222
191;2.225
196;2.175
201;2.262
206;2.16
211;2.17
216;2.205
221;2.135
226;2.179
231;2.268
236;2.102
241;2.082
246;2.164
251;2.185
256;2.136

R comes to 2.19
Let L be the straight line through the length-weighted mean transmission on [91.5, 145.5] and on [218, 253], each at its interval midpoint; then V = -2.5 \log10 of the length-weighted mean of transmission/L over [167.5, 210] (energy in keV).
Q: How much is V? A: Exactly -0.019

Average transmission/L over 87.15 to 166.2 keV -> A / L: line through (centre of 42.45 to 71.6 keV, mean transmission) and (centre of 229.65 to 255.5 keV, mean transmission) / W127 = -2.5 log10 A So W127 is -0.025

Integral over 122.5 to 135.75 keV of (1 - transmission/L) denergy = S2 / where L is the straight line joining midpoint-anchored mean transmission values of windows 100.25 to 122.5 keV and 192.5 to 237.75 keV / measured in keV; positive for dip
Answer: 0.28 keV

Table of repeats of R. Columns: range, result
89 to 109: 2.2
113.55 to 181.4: 2.19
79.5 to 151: 2.18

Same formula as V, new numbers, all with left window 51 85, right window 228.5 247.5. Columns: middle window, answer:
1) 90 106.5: -0.02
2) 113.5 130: -0.02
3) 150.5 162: -0.03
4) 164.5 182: -0.03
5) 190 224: -0.02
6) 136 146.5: -0.01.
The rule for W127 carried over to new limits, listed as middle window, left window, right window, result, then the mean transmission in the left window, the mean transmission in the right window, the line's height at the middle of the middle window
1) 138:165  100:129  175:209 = 0.01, 2.21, 2.2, 2.21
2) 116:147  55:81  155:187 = 0.01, 2.14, 2.21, 2.18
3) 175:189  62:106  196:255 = -0.02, 2.16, 2.17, 2.17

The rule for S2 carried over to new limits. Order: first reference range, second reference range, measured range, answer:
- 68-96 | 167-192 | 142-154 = 0.00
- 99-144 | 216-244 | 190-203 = -0.31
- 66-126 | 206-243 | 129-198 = -0.55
